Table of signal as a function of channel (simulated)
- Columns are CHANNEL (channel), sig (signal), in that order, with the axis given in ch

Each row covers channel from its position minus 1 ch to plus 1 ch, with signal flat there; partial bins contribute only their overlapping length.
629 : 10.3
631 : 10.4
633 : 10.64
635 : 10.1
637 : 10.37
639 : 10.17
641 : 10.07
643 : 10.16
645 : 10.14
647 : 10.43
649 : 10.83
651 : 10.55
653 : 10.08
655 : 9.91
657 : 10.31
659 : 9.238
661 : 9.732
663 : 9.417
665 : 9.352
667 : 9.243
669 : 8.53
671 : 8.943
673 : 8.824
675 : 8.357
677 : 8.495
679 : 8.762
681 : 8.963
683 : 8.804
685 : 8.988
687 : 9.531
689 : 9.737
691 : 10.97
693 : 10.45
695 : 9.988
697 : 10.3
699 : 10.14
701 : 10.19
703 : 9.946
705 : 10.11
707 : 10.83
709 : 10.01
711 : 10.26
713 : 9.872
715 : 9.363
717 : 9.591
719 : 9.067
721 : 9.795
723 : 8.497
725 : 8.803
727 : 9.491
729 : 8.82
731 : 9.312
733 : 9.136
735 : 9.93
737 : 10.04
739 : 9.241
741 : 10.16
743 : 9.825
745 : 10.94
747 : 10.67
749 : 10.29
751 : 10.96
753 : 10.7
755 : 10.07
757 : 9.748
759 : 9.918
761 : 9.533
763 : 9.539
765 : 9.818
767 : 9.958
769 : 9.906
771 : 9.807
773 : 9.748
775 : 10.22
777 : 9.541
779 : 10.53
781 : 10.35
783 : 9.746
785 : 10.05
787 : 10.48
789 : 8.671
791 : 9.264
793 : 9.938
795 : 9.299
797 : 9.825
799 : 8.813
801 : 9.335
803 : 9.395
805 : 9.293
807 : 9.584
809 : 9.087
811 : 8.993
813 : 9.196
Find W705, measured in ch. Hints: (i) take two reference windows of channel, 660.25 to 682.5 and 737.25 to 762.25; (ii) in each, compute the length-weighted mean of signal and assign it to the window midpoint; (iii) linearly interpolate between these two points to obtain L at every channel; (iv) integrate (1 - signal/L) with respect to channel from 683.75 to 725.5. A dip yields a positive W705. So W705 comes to -1.7 ch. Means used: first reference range 8.95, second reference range 10.2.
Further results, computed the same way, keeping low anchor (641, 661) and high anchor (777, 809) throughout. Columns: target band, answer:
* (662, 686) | 2.81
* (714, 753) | 0.53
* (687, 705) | -0.34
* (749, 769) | -0.59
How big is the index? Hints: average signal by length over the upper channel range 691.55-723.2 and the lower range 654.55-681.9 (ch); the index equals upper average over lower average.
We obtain 1.09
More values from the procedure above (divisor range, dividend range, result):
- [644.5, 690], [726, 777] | 1.05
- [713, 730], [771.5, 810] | 1.05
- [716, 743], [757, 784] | 1.05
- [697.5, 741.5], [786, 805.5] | 0.98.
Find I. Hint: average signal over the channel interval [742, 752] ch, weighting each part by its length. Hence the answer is 10.5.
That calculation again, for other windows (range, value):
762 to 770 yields 9.81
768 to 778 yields 9.84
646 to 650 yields 10.6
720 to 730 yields 9.08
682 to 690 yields 9.27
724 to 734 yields 9.11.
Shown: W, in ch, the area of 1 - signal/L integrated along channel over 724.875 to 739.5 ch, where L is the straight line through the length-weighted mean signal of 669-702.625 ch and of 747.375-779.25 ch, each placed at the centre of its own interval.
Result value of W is 0.6 ch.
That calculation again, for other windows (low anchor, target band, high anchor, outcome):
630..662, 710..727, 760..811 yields 0.9 ch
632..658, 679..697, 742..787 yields 1.0 ch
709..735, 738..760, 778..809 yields -1.8 ch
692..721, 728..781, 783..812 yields -1.3 ch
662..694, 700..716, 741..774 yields -0.9 ch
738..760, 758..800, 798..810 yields -0.3 ch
